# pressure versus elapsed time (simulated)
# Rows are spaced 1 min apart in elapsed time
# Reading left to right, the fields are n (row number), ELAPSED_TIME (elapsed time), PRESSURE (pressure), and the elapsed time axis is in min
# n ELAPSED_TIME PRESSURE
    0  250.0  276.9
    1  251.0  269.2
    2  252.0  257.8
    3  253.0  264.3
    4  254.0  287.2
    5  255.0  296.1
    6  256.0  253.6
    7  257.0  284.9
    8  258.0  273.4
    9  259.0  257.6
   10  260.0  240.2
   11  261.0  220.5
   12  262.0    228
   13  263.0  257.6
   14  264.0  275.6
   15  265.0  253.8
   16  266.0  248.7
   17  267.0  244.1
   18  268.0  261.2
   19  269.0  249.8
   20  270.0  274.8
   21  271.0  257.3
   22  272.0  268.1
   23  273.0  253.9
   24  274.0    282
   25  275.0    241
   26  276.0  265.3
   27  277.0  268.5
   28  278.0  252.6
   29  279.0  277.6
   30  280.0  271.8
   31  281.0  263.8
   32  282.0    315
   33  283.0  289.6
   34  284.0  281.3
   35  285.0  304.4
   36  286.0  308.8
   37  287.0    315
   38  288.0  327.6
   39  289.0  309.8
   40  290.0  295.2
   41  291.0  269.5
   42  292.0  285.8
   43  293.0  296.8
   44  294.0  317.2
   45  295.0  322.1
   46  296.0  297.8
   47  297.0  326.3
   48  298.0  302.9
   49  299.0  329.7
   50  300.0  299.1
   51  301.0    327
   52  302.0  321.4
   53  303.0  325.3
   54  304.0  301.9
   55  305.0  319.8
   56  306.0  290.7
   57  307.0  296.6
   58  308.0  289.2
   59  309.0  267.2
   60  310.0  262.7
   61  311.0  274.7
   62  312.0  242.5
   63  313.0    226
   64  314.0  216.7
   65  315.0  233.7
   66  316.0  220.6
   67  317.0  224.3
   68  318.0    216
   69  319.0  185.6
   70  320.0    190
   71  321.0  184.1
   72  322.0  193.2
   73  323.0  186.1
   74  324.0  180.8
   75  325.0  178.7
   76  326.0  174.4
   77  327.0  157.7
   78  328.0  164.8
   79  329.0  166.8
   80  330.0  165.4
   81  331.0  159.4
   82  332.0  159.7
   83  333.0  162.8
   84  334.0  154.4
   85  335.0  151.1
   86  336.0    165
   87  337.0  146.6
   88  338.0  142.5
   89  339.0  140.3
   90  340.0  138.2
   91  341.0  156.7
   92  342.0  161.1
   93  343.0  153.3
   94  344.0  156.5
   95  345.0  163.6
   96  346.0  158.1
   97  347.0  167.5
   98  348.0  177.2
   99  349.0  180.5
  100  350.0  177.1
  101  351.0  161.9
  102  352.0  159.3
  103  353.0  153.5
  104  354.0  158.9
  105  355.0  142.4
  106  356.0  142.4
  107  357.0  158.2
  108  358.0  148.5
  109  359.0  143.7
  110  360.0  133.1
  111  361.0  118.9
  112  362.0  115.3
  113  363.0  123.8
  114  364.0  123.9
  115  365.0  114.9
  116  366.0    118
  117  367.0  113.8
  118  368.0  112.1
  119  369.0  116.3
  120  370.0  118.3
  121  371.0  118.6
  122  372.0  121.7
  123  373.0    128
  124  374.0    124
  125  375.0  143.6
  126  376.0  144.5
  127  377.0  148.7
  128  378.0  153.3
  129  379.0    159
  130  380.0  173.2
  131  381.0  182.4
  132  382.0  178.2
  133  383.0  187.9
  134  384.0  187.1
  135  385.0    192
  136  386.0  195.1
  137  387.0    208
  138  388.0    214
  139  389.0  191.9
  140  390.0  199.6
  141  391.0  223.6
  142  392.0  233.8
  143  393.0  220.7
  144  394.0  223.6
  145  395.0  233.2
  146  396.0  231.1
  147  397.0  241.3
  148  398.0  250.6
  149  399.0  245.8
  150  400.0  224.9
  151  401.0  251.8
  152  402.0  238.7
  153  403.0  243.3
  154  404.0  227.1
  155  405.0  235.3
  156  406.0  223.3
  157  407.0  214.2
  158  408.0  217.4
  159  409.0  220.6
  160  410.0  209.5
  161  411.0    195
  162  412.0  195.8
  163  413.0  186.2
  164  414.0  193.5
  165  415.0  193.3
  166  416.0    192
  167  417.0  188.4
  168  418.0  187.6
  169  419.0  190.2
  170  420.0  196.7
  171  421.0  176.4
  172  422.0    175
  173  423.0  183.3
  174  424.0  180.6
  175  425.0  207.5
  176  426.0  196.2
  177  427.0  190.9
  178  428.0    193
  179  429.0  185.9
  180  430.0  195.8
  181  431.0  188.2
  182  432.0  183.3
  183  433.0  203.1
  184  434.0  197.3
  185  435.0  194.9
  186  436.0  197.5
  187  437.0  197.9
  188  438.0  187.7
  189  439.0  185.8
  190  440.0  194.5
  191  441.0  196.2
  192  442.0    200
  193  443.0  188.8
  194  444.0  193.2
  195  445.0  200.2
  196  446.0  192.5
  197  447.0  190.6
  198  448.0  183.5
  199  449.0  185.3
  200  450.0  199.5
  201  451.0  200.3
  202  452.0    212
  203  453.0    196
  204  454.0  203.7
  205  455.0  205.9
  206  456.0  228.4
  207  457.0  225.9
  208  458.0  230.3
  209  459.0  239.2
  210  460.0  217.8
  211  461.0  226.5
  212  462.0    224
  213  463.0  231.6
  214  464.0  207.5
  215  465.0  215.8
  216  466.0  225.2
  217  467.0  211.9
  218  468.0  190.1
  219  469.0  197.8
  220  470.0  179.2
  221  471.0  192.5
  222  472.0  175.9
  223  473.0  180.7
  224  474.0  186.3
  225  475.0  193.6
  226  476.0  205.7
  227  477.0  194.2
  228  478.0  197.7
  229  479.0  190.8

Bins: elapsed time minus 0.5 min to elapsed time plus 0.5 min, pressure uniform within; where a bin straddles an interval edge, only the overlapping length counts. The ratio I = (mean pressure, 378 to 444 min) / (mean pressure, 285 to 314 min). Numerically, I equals 0.68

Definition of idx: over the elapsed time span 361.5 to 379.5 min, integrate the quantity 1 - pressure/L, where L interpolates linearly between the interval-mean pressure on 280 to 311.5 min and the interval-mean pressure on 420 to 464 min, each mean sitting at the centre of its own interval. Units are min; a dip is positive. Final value 8.76 min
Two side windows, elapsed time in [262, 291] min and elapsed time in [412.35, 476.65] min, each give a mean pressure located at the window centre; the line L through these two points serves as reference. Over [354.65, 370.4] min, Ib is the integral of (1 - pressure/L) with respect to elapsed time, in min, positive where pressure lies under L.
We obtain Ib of 7.2 min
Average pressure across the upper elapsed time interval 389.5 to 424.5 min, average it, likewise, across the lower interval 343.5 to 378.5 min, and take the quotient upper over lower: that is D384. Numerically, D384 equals 1.51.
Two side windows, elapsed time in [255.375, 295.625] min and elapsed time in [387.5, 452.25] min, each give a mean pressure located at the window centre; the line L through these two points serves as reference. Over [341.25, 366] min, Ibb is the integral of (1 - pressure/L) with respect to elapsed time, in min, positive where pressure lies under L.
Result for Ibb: 9.2 min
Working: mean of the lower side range 274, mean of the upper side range 204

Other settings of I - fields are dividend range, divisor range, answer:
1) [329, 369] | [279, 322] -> 0.53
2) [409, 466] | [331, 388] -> 1.32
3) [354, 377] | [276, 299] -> 0.44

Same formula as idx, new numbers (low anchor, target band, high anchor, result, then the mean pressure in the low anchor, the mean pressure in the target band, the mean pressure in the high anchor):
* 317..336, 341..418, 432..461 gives 4.21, 175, 177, 202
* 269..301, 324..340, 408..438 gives 6.07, 289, 159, 193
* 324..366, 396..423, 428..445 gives -4.61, 153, 212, 193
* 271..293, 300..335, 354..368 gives -1.04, 283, 224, 131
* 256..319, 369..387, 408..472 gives 5.73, 275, 157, 199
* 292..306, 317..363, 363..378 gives 9.33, 313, 161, 126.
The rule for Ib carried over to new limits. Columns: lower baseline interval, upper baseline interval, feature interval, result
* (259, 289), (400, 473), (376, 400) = 2.1 min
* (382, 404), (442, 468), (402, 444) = 3.2 min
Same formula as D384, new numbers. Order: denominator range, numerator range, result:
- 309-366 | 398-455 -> 1.18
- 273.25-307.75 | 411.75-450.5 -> 0.65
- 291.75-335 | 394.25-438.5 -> 0.86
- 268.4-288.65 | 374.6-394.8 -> 0.68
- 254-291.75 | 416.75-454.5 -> 0.71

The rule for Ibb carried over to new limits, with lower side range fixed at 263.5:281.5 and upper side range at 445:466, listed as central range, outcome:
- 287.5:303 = -3.3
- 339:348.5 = 3.3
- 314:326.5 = 2.5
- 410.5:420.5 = 1.4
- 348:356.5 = 2.8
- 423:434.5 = 1.4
